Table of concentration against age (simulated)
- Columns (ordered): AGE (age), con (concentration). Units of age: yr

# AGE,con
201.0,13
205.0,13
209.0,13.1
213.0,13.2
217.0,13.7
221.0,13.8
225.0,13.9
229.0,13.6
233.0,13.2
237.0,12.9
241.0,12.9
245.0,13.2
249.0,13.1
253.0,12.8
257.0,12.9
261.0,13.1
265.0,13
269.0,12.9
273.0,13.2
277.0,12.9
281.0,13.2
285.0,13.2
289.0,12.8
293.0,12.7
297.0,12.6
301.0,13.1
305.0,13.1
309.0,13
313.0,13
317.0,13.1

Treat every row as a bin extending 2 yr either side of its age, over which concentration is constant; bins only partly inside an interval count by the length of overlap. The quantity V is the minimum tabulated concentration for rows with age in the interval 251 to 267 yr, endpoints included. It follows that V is 12.8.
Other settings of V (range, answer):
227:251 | 12.9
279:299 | 12.6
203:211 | 13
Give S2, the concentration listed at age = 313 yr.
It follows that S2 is 13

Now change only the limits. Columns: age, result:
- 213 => 13.2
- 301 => 13.1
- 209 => 13.1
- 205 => 13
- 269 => 12.9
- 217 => 13.7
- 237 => 12.9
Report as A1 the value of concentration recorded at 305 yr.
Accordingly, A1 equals 13.1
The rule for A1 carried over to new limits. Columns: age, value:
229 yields 13.6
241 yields 12.9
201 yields 13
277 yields 12.9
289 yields 12.8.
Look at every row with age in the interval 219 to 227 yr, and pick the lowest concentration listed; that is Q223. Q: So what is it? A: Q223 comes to 13.8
